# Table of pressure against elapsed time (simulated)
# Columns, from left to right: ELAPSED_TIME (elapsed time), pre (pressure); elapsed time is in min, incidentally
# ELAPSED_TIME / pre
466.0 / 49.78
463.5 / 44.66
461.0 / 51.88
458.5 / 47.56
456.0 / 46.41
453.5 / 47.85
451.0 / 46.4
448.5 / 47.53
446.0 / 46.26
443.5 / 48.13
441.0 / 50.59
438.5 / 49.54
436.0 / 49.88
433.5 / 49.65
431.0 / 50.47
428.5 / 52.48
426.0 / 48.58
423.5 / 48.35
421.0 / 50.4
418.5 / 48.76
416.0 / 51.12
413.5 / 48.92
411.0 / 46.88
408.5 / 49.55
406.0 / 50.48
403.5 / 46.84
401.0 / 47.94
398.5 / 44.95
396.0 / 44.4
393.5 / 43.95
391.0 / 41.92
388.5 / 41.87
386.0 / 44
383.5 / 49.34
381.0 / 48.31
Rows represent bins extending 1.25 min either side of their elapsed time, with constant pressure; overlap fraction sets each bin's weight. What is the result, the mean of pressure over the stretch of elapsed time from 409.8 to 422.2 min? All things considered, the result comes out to 49.2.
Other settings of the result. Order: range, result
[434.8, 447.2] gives 48.9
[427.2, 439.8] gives 50.4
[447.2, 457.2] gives 47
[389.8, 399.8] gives 43.8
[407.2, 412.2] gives 48.3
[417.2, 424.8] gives 49.2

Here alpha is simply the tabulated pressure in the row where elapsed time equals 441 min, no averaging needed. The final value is 50.59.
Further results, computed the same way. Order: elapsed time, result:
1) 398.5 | 44.95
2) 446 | 46.26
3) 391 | 41.92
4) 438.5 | 49.54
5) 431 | 50.47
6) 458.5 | 47.56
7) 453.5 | 47.85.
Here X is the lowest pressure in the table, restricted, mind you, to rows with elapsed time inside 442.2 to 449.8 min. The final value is 46.26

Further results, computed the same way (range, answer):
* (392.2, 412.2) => 43.95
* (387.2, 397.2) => 41.87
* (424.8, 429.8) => 48.58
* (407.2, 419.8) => 46.88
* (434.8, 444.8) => 48.13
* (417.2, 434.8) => 48.35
